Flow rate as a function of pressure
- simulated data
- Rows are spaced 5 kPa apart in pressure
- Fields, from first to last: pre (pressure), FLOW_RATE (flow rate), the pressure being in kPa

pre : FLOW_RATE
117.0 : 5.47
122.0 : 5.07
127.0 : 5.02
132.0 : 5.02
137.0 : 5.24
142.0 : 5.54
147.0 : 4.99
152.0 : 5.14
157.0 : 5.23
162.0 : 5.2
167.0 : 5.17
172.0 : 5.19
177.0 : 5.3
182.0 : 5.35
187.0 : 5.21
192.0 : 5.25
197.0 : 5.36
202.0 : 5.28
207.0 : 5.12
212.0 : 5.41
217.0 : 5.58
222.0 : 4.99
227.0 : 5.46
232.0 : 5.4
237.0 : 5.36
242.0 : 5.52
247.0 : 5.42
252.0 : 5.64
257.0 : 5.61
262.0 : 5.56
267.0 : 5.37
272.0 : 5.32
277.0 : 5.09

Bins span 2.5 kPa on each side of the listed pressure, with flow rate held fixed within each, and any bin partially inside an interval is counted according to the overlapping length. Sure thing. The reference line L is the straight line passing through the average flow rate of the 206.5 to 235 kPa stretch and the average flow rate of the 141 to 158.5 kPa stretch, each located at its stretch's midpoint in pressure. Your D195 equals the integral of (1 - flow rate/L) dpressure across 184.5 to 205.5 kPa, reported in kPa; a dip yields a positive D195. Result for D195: 0.1 kPa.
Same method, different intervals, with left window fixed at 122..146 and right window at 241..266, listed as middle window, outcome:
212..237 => 0.4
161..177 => 0.2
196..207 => 0.2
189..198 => 0.1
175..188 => 0.1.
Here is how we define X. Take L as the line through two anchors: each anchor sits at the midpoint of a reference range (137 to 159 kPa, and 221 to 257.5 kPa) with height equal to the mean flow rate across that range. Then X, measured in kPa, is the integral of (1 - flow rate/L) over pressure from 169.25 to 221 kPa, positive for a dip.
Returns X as 0.37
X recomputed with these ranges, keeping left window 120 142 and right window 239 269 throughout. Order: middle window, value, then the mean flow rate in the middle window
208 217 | 0.0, 5.41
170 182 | 0.0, 5.27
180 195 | 0.1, 5.27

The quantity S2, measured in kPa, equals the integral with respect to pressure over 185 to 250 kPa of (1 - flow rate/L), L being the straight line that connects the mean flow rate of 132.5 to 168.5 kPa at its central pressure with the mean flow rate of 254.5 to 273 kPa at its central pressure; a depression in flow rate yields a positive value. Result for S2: 0.3 kPa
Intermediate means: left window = 5.21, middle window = 5.34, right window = 5.48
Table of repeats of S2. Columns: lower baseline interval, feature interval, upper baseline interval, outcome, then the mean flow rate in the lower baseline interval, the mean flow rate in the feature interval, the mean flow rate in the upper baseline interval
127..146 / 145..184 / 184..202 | 0.35 kPa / 5.21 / 5.2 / 5.28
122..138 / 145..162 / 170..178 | 0.09 kPa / 5.08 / 5.14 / 5.24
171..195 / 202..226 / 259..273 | 0.19 kPa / 5.27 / 5.29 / 5.43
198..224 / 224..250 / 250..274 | -0.15 kPa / 5.29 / 5.43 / 5.5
